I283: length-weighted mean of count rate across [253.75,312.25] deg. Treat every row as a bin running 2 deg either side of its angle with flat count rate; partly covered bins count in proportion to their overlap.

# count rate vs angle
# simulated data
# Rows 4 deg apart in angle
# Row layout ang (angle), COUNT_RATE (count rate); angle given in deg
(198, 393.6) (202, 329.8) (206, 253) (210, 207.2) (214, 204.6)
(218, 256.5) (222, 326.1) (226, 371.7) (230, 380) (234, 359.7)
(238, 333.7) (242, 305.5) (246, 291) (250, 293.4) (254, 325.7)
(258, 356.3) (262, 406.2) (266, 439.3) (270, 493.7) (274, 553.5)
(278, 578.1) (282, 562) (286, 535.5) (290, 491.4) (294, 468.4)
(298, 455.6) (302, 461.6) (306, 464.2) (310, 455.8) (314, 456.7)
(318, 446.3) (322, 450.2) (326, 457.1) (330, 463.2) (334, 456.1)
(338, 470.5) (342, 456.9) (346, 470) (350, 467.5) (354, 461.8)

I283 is 474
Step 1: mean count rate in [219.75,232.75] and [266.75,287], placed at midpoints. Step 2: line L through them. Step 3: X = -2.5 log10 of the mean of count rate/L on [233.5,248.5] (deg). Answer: 0.27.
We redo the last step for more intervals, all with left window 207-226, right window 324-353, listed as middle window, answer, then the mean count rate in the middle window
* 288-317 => -0.15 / 464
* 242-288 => -0.25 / 434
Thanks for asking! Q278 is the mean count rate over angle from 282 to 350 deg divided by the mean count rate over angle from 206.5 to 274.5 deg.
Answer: 1.4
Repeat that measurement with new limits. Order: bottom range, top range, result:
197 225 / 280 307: 1.75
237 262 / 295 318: 1.41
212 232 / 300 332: 1.48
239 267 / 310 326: 1.32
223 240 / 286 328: 1.29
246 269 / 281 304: 1.36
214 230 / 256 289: 1.57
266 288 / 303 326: 0.85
